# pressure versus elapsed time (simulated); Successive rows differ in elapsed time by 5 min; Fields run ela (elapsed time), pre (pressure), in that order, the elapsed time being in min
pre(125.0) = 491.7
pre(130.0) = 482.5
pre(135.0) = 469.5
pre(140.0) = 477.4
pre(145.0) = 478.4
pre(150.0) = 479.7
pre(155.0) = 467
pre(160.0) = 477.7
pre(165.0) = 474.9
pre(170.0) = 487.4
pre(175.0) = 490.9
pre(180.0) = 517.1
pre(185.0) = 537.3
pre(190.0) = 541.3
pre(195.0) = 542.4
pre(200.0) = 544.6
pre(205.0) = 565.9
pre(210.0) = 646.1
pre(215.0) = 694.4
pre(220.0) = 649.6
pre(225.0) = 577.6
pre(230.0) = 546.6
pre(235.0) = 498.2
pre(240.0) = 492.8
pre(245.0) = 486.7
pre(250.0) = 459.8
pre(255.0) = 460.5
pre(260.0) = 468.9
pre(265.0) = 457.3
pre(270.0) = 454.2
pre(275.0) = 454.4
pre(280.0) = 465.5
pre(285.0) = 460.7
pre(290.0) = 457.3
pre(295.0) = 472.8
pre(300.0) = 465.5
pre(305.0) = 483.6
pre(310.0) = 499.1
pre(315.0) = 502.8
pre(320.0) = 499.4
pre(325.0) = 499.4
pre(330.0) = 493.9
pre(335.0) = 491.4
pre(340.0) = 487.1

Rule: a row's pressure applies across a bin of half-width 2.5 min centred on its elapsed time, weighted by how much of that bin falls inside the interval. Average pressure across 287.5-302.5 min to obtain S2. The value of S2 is 465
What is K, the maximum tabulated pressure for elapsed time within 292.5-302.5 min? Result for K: 472.8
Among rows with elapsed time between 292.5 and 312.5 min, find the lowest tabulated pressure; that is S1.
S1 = 465.5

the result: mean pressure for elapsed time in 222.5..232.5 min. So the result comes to 562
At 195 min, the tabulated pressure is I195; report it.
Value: 542.4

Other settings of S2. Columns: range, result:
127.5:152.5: 478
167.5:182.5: 498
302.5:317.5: 495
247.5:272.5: 460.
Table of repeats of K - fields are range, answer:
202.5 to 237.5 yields 694.4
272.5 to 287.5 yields 465.5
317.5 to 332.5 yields 499.4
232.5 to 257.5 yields 498.2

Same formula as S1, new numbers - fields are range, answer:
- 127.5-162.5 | 467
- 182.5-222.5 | 537.3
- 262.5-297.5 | 454.2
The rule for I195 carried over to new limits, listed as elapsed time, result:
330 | 493.9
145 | 478.4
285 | 460.7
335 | 491.4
